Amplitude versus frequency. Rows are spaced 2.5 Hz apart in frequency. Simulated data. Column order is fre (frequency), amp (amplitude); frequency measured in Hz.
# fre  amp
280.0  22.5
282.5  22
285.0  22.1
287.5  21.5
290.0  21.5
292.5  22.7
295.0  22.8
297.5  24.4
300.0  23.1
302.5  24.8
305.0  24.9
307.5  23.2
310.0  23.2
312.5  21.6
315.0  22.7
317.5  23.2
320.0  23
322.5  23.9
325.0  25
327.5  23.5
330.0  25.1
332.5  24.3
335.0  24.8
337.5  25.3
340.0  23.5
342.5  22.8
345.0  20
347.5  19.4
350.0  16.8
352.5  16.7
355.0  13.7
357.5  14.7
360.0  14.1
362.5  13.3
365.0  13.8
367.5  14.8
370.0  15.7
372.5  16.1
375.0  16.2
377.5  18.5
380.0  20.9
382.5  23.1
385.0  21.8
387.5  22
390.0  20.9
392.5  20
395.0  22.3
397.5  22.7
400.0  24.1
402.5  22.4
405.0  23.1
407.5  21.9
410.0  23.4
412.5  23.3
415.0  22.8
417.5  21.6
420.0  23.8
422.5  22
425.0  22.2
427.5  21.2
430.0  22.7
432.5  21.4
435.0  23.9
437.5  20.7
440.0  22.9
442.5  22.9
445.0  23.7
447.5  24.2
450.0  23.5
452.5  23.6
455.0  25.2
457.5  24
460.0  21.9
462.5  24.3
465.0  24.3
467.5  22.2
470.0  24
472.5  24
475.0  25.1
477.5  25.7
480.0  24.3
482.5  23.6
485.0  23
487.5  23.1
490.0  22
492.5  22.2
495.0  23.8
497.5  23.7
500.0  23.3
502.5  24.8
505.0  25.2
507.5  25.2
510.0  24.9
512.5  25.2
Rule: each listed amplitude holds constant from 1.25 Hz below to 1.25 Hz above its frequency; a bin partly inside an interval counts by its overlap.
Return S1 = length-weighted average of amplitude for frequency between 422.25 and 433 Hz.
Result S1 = 21.9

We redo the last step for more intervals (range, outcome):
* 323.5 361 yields 20.7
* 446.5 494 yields 23.7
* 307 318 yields 22.7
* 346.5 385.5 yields 16.7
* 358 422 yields 20.1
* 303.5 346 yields 23.6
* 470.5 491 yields 23.9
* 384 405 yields 22.1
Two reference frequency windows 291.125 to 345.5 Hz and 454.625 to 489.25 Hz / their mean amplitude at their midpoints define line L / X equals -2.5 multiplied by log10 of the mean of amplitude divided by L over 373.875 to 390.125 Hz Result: 0.16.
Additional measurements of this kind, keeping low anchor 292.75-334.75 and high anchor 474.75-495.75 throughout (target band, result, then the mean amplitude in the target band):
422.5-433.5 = 0.08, 21.9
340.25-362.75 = 0.34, 17.3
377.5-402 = 0.09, 21.8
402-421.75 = 0.04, 22.8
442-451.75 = 0.00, 23.6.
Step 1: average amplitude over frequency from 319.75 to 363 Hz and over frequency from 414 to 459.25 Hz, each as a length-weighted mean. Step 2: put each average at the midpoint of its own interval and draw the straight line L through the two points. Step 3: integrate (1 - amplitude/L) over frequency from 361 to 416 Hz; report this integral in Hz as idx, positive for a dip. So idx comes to 4.3 Hz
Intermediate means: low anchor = 20.6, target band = 20.1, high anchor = 22.9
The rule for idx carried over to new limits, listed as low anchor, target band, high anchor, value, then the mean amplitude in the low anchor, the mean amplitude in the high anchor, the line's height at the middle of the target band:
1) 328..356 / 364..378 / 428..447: 3.8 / 21.3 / 22.6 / 21.7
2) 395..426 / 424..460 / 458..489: 0.5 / 22.8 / 23.8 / 23.3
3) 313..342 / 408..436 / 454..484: 1.7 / 23.9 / 24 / 24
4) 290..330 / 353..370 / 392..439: 6.4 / 23.5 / 22.4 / 23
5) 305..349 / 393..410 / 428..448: 0.1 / 23.2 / 22.7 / 22.9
